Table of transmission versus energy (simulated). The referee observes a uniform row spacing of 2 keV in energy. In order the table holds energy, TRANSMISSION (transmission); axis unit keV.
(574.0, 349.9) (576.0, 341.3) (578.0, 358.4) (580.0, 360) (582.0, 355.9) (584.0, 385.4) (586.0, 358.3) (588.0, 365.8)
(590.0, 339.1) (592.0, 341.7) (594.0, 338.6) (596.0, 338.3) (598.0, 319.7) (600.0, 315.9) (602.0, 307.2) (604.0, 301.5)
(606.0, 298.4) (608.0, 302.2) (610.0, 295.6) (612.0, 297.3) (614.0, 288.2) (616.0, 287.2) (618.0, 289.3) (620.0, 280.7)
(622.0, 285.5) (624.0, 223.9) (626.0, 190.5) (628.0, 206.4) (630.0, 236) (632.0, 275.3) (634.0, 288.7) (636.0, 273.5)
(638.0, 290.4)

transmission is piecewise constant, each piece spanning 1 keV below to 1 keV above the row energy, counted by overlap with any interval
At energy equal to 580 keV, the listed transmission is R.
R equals 360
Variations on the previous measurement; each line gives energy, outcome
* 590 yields 339.1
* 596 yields 338.3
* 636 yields 273.5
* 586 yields 358.3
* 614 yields 288.2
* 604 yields 301.5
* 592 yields 341.7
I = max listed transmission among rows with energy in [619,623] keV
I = 285.5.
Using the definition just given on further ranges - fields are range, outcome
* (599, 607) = 315.9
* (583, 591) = 385.4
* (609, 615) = 297.3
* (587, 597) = 365.8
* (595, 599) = 338.3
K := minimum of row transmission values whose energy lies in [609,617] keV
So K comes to 287.2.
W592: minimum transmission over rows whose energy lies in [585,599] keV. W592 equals 319.7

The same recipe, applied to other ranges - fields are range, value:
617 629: 190.5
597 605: 301.5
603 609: 298.4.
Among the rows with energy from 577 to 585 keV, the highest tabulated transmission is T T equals 385.4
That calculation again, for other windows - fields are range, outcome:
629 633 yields 275.3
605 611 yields 302.2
